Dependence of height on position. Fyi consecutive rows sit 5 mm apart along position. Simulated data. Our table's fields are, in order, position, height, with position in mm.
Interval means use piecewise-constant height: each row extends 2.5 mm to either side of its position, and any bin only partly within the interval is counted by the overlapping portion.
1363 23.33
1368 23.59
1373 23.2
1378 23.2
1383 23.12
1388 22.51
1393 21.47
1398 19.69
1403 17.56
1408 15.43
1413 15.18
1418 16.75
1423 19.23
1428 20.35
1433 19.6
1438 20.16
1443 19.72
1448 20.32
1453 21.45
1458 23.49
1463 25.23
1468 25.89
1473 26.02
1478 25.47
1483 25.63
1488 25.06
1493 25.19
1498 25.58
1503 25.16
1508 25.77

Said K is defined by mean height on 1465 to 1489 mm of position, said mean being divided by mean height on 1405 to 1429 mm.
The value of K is 1.49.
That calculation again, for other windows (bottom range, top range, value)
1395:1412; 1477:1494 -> 1.45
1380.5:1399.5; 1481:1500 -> 1.16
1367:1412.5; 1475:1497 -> 1.22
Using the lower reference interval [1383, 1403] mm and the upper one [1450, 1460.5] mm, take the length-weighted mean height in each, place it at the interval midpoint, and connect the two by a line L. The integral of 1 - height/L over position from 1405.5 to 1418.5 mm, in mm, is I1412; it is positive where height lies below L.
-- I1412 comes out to 3.5 mm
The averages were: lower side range 21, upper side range 22.4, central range 15.6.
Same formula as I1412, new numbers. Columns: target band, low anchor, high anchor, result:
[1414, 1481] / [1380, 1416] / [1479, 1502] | 2.77 mm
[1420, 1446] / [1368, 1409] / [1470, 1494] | 3.87 mm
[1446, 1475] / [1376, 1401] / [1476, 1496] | 0.84 mm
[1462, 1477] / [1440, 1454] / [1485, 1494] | -1.86 mm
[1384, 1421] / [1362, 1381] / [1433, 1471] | 7.00 mm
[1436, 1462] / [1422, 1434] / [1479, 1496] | 0.59 mm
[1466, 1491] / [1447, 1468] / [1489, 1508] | -1.36 mm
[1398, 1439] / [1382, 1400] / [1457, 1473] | 8.78 mm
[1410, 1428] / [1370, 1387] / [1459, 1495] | 4.95 mm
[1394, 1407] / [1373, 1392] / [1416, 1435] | 1.65 mm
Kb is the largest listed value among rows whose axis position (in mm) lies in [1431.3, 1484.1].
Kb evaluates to 26.02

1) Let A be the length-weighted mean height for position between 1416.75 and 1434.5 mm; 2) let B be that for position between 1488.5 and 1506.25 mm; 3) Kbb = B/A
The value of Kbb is 1.3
